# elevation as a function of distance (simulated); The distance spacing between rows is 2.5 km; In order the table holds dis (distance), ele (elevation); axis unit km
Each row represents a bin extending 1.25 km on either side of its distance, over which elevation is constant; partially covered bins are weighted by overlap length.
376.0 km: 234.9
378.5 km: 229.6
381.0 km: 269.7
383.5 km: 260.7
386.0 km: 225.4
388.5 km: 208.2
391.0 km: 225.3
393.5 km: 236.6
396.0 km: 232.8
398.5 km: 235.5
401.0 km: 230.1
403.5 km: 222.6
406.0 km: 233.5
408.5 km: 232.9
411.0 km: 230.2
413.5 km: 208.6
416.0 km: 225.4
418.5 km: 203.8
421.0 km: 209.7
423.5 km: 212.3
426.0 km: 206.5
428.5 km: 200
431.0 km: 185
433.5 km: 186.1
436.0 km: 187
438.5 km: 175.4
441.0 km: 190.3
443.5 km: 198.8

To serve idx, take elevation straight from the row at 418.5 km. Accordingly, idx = 203.8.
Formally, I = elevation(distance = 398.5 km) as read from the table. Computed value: 235.5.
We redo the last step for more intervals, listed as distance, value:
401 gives 230.1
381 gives 269.7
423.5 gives 212.3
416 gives 225.4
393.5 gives 236.6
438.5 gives 175.4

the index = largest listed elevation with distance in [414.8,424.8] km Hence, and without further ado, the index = 225.4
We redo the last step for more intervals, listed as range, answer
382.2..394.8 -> 260.7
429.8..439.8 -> 187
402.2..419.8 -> 233.5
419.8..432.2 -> 212.3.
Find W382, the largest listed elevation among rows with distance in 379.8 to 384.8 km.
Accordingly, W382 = 269.7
